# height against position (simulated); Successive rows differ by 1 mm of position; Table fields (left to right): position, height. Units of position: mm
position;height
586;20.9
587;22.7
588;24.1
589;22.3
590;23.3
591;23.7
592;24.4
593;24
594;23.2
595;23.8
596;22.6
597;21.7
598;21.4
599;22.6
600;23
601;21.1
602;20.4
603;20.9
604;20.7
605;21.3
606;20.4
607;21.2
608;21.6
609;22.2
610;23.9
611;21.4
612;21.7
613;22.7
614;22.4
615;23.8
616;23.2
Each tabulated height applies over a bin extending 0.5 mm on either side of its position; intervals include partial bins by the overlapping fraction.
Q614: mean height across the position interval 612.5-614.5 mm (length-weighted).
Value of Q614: 22.5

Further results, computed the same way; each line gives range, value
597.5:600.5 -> 22.3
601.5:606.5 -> 20.7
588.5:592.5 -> 23.4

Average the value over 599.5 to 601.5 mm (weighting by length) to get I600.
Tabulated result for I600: 22.1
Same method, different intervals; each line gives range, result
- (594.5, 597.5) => 22.7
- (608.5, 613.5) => 22.4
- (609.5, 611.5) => 22.6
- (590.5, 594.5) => 23.8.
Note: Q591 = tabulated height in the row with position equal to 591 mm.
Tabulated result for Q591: 23.7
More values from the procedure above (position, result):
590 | 23.3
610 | 23.9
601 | 21.1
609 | 22.2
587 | 22.7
